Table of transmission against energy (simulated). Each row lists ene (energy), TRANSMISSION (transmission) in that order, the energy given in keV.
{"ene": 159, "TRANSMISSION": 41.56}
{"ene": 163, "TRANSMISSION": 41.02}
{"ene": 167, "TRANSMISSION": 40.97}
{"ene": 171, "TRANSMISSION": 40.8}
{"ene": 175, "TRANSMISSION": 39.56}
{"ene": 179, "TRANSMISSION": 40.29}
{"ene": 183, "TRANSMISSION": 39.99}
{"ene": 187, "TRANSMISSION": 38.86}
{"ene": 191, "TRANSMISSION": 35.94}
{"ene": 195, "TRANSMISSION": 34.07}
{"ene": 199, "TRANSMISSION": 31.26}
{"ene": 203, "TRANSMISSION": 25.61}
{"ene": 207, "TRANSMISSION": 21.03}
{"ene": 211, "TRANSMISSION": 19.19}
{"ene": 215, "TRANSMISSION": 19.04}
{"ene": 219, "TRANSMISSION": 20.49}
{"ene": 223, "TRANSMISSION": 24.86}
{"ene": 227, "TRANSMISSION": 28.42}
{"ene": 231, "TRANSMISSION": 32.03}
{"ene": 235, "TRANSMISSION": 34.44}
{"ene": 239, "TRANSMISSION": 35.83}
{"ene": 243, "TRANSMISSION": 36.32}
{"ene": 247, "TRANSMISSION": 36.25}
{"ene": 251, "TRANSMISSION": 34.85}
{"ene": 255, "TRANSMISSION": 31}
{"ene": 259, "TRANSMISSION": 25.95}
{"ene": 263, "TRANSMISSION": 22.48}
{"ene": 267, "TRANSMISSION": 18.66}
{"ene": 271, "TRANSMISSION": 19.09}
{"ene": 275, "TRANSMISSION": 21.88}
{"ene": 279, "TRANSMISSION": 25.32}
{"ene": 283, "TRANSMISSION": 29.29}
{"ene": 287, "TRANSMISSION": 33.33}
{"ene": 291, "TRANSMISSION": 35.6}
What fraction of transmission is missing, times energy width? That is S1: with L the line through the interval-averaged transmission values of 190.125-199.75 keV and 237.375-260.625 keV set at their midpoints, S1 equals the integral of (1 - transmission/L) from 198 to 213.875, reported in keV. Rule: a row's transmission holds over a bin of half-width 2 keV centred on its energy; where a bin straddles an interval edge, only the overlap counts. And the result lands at 4.8 keV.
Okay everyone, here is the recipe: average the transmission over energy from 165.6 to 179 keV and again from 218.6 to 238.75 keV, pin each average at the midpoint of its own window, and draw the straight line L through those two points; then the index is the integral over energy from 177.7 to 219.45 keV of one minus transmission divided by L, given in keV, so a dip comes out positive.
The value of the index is 6.9 keV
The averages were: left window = 40.4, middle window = 29.8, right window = 29.3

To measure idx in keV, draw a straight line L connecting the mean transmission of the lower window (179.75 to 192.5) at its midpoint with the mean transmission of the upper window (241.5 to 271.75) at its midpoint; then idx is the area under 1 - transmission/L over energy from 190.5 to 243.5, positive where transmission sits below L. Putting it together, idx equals 9.0 keV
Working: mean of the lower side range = 38.6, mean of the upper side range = 28.3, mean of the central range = 28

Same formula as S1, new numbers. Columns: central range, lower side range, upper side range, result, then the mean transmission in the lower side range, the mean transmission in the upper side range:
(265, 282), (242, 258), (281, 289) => 5.5 keV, 34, 31.3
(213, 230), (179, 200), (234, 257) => 5.7 keV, 36.7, 34.8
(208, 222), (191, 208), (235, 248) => 5.2 keV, 29.3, 35.9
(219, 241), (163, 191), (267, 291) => 1.6 keV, 39.9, 26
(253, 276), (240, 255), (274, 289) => 6.1 keV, 35.2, 27.8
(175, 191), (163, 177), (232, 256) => 0.1 keV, 40.5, 34.8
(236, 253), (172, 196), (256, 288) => -4.1 keV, 38.4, 24.4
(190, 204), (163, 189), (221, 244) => 2.0 keV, 40.2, 31.8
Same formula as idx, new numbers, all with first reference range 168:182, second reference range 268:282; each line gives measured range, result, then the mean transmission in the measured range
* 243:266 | -3.5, 30.1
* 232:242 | -2.0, 34.9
